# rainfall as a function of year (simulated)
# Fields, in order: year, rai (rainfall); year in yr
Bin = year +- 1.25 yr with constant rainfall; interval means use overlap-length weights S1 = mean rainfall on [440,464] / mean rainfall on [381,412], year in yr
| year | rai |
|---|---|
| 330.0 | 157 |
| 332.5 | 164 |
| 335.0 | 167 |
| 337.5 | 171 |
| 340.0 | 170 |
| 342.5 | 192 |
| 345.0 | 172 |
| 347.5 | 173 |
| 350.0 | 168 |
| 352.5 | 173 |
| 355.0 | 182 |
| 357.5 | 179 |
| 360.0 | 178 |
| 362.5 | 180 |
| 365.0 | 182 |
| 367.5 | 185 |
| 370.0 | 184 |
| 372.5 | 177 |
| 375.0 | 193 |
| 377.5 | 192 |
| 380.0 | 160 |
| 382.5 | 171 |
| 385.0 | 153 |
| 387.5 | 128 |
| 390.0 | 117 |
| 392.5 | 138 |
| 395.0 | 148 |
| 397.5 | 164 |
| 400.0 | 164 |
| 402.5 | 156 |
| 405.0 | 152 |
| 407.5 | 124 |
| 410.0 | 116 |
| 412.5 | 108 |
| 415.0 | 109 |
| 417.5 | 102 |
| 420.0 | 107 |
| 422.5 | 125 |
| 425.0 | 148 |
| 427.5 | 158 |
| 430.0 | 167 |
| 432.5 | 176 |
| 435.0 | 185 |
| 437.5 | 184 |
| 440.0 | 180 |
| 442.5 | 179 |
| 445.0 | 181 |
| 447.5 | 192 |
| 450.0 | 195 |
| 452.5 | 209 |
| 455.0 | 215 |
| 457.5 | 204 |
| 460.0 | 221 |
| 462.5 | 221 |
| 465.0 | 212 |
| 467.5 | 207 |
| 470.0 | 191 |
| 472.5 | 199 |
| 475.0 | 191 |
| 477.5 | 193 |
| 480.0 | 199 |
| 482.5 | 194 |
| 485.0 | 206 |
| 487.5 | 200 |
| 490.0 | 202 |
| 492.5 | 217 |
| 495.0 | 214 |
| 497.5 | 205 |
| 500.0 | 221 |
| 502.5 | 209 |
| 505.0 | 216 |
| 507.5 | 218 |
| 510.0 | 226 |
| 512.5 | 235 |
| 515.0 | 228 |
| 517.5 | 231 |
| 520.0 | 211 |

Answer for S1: 1.40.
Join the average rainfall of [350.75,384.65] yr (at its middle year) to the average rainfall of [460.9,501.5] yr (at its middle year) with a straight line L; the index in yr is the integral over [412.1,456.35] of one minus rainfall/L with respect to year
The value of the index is 7.1 yr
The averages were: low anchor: 179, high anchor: 205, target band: 163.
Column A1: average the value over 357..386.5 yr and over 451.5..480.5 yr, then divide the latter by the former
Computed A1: 1.2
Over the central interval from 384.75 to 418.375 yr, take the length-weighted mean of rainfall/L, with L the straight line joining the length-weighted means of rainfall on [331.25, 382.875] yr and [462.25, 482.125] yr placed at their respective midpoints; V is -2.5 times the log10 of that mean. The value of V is 0.35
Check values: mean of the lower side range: 177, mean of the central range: 134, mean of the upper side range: 200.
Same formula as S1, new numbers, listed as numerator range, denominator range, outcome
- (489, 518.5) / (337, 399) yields 1.29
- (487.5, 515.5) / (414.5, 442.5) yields 1.43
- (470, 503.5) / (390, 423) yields 1.55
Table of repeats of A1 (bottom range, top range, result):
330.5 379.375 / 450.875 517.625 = 1.18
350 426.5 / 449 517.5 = 1.37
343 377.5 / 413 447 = 0.86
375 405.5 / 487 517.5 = 1.40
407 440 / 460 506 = 1.46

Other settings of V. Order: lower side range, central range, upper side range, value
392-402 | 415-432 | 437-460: 0.29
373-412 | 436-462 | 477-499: -0.08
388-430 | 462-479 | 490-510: -0.07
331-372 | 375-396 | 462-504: 0.19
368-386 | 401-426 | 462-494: 0.43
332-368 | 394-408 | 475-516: 0.22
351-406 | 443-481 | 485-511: -0.02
